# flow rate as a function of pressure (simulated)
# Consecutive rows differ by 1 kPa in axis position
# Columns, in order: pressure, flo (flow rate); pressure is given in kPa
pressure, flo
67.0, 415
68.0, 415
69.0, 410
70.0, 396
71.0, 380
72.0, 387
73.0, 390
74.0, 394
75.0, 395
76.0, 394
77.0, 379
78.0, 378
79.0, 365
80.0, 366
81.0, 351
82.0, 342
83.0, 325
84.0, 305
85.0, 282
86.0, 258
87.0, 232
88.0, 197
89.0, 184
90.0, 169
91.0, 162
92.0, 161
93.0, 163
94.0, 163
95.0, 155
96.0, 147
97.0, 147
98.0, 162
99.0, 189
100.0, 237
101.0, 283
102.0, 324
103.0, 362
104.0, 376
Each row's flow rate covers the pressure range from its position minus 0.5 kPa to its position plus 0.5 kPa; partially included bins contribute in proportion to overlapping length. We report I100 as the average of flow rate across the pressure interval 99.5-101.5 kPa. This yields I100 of 260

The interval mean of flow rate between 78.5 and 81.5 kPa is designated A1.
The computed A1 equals 361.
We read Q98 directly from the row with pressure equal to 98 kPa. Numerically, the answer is 162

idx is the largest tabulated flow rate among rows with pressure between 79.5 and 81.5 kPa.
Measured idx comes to 366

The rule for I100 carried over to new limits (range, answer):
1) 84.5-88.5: 242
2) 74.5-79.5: 382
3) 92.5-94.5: 163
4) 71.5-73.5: 388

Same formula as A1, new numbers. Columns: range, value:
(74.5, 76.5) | 394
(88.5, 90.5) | 176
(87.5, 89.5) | 190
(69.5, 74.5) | 389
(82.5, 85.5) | 304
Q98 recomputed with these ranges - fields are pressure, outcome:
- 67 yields 415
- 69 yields 410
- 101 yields 283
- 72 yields 387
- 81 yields 351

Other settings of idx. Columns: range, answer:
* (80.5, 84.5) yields 351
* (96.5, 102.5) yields 324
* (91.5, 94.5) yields 163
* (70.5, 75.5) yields 395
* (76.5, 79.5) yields 379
